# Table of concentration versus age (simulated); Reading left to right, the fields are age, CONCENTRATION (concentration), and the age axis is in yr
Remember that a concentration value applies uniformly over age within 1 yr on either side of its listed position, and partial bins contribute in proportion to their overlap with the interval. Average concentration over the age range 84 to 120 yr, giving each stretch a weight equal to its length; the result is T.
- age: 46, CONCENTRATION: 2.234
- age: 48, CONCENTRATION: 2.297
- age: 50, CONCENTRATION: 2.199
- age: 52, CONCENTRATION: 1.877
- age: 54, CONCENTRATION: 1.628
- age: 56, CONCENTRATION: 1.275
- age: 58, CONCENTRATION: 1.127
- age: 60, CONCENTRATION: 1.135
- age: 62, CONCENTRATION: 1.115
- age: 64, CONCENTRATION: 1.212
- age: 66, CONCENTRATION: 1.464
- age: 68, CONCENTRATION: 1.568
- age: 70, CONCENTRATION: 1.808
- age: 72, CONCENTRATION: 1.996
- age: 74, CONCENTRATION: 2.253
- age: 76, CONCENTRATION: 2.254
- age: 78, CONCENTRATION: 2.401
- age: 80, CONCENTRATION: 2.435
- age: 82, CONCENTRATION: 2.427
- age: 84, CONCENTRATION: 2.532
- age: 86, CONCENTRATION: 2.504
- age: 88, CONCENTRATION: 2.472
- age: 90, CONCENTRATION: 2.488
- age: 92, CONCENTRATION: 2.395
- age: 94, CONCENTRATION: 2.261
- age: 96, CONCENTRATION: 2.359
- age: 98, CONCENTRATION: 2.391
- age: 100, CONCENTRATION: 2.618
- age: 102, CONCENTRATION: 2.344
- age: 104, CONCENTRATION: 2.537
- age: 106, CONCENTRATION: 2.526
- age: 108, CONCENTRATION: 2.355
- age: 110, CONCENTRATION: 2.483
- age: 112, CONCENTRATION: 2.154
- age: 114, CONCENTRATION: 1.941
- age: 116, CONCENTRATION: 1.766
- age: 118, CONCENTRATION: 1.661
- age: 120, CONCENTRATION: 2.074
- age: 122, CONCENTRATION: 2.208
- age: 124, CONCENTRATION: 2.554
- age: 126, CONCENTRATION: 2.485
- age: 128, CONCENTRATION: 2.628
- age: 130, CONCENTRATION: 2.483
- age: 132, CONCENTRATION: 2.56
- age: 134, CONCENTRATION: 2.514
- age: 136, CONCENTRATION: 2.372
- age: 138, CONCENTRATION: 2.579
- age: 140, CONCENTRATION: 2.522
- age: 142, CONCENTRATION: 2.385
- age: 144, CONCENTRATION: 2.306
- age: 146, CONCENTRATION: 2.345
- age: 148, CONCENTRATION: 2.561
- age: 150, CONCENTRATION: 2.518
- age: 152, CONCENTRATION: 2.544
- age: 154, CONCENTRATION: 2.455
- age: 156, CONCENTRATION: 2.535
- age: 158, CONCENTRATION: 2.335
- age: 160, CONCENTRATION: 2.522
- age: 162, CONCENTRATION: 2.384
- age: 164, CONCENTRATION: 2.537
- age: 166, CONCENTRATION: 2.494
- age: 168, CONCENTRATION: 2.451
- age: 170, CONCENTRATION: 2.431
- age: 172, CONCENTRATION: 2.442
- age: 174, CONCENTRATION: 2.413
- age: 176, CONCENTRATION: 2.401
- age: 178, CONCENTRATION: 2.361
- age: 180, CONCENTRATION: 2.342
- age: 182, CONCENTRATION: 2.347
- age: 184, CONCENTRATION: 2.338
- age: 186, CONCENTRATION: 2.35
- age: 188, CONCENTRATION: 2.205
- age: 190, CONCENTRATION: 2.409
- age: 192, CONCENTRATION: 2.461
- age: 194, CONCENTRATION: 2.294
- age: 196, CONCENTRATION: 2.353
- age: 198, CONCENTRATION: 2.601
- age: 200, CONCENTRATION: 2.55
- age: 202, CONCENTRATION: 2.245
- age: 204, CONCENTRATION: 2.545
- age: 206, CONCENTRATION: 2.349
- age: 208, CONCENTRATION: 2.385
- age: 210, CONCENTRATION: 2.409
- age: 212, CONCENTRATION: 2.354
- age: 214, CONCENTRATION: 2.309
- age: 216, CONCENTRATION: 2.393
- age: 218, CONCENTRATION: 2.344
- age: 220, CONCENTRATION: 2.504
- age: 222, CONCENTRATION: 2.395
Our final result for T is 2.31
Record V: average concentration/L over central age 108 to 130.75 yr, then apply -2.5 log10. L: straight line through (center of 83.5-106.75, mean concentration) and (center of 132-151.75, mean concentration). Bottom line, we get 0.11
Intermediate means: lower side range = 2.45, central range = 2.22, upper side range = 2.46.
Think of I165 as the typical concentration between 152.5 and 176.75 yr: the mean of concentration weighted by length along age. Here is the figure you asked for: 2.45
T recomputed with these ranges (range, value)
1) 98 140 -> 2.35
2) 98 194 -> 2.39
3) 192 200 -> 2.44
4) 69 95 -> 2.33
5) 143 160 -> 2.45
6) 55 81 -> 1.7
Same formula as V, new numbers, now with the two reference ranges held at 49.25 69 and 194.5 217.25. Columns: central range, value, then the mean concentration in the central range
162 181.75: -0.11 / 2.42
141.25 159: -0.19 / 2.44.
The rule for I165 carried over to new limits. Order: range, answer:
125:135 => 2.53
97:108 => 2.47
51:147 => 2.16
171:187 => 2.37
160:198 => 2.4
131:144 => 2.47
